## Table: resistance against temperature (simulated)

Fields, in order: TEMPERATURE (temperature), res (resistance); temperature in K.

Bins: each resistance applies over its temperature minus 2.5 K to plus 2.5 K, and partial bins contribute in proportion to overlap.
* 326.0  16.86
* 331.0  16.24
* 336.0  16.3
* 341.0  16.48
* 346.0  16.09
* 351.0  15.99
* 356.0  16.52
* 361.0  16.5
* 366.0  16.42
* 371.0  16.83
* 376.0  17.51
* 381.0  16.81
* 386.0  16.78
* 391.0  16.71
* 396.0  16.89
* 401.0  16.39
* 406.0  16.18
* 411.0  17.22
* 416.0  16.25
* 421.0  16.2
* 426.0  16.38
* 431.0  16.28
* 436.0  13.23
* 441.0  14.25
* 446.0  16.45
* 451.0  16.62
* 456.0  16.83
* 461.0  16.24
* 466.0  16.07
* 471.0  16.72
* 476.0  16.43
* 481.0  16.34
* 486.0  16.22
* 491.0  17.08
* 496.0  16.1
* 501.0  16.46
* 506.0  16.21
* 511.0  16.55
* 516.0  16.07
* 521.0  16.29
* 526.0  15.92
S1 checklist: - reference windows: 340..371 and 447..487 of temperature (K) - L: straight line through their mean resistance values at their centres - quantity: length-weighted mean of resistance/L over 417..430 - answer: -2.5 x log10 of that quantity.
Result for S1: 0.009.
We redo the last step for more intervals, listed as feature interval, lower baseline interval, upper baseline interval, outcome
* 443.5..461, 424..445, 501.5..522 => -0.08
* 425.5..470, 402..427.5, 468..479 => 0.05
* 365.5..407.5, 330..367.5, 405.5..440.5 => -0.04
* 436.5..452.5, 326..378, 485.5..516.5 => 0.07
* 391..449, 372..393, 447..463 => 0.05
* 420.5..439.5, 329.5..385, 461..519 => 0.07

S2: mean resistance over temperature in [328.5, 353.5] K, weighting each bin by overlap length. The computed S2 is 16.2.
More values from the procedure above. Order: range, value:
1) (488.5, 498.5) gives 16.6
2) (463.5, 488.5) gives 16.4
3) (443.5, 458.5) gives 16.6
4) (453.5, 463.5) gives 16.5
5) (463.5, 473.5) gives 16.4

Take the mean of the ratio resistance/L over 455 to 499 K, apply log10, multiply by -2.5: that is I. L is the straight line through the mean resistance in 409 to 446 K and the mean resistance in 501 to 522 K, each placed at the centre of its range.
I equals -0.03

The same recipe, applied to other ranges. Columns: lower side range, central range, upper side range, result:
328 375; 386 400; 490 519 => -0.02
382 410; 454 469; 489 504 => 0.01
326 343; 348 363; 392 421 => 0.01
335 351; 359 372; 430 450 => -0.04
